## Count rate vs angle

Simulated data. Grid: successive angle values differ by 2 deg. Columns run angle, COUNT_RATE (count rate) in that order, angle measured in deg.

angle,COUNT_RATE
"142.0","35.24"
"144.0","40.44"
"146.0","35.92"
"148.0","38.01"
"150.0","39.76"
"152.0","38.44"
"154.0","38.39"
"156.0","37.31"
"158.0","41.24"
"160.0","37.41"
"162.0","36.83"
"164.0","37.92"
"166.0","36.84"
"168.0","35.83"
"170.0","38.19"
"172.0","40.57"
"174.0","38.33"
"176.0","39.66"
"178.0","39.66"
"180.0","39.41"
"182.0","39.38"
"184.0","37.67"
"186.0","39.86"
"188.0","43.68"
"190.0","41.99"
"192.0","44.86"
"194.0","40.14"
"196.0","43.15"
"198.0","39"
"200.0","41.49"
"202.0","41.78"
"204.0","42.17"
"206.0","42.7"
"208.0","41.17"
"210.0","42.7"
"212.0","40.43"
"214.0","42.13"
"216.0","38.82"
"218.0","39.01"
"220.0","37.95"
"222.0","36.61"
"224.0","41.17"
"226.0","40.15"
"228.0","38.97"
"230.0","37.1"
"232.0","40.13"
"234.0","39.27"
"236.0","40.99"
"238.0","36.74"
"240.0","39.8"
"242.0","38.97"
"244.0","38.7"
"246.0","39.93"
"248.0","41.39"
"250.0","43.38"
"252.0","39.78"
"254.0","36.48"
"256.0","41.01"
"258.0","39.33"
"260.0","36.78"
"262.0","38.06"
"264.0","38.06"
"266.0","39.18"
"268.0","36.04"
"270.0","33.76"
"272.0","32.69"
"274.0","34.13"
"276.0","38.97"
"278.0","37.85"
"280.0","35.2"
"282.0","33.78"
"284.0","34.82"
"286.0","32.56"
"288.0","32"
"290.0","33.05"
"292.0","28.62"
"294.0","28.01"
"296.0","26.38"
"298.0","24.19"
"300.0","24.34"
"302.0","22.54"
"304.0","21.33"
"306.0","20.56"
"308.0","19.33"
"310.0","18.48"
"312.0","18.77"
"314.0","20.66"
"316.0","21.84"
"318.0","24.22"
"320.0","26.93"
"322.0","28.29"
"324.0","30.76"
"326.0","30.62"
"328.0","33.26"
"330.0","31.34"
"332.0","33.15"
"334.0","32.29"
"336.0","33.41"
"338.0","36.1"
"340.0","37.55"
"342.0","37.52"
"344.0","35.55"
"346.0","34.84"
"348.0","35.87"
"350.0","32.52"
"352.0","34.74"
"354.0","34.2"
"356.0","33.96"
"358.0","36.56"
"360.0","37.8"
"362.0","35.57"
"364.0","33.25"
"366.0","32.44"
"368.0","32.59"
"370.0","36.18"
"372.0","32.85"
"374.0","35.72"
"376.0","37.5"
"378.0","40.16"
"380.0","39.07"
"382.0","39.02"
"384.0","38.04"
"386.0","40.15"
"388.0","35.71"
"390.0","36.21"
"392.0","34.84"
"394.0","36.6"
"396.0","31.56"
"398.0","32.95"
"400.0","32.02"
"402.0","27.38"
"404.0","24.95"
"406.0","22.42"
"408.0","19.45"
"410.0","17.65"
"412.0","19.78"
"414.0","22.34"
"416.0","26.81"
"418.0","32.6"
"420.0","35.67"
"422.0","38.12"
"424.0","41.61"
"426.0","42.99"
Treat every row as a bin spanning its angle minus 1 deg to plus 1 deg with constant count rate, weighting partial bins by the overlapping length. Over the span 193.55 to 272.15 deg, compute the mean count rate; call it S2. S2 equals 39.5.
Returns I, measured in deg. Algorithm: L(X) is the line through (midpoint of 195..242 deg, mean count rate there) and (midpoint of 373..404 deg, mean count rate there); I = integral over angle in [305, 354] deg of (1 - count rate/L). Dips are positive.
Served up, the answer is 9.8 deg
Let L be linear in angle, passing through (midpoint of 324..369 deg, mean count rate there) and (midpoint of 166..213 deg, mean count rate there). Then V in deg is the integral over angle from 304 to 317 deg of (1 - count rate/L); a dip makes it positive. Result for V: 5.7 deg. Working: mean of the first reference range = 40.5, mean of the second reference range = 34.2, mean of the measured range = 20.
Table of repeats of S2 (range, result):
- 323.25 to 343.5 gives 33.7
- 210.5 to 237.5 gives 39.5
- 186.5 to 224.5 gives 41.1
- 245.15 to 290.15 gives 36.9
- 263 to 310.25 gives 30.4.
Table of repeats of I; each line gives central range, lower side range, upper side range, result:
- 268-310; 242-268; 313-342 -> 6.74 deg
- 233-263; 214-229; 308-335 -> -2.96 deg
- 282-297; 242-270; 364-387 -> 2.85 deg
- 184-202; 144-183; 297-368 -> -2.25 deg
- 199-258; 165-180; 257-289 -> -4.79 deg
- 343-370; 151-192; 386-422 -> -2.88 deg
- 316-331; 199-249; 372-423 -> 2.75 deg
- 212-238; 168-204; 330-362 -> -0.13 deg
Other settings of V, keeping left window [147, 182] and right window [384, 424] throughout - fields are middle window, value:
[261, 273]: -0.4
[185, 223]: -4.0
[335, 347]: -1.2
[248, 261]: -1.5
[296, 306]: 3.2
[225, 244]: -1.6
